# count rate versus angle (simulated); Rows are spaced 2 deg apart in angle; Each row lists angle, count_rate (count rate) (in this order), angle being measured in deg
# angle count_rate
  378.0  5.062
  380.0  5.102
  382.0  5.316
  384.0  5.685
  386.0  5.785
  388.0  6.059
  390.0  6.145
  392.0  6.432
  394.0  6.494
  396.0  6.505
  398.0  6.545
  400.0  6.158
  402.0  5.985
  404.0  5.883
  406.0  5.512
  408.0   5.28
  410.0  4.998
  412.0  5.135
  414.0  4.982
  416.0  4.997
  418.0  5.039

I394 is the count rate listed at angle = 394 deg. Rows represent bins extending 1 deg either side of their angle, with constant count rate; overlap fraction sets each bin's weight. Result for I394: 6.494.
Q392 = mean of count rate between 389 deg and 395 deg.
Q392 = 6.36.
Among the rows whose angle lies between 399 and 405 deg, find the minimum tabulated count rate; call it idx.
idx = 5.883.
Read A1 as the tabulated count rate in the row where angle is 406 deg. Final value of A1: 5.512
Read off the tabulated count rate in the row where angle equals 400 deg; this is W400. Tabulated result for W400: 6.158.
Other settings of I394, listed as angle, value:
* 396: 6.505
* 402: 5.985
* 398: 6.545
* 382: 5.316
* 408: 5.28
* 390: 6.145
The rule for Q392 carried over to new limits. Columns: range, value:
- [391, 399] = 6.49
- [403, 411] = 5.42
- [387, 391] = 6.1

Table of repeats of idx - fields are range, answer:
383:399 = 5.685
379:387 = 5.102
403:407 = 5.512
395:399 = 6.505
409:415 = 4.982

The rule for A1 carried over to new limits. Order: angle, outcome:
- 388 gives 6.059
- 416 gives 4.997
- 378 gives 5.062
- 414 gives 4.982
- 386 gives 5.785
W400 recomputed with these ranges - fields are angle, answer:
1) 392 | 6.432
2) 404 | 5.883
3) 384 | 5.685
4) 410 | 4.998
